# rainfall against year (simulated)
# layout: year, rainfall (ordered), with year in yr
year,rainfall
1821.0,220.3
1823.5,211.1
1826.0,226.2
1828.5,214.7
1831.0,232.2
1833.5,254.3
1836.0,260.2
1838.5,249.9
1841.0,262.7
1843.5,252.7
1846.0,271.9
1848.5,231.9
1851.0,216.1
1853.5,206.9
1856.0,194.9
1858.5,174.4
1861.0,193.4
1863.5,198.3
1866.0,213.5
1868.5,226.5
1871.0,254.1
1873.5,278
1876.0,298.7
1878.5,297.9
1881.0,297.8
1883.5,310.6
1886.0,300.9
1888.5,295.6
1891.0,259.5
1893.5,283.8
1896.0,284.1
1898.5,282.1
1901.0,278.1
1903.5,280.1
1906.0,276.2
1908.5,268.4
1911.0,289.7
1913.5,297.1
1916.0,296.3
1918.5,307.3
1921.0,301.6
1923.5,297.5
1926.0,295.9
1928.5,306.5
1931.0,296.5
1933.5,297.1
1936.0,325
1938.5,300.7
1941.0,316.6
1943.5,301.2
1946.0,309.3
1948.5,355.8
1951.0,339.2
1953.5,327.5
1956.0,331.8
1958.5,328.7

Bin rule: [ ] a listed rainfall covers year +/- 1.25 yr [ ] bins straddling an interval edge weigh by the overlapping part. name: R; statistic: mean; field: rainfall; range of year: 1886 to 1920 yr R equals 285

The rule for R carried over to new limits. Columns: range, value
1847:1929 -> 266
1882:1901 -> 288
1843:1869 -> 215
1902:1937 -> 295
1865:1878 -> 257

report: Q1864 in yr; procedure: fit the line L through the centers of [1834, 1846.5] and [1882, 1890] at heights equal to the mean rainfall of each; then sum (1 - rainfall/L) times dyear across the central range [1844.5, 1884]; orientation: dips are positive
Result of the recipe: 5.8 yr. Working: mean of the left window 258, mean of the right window 301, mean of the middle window 240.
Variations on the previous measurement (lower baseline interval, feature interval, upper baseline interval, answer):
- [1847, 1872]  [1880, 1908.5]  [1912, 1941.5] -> -3.07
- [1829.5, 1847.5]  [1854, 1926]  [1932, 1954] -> 4.44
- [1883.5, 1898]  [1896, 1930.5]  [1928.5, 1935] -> 0.42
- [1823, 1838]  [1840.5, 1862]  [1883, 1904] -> 2.50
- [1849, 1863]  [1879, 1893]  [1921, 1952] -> -3.04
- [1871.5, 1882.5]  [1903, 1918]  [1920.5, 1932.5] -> 0.54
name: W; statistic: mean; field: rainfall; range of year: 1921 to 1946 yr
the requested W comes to 304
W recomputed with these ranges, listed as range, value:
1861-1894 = 267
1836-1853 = 247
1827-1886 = 244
